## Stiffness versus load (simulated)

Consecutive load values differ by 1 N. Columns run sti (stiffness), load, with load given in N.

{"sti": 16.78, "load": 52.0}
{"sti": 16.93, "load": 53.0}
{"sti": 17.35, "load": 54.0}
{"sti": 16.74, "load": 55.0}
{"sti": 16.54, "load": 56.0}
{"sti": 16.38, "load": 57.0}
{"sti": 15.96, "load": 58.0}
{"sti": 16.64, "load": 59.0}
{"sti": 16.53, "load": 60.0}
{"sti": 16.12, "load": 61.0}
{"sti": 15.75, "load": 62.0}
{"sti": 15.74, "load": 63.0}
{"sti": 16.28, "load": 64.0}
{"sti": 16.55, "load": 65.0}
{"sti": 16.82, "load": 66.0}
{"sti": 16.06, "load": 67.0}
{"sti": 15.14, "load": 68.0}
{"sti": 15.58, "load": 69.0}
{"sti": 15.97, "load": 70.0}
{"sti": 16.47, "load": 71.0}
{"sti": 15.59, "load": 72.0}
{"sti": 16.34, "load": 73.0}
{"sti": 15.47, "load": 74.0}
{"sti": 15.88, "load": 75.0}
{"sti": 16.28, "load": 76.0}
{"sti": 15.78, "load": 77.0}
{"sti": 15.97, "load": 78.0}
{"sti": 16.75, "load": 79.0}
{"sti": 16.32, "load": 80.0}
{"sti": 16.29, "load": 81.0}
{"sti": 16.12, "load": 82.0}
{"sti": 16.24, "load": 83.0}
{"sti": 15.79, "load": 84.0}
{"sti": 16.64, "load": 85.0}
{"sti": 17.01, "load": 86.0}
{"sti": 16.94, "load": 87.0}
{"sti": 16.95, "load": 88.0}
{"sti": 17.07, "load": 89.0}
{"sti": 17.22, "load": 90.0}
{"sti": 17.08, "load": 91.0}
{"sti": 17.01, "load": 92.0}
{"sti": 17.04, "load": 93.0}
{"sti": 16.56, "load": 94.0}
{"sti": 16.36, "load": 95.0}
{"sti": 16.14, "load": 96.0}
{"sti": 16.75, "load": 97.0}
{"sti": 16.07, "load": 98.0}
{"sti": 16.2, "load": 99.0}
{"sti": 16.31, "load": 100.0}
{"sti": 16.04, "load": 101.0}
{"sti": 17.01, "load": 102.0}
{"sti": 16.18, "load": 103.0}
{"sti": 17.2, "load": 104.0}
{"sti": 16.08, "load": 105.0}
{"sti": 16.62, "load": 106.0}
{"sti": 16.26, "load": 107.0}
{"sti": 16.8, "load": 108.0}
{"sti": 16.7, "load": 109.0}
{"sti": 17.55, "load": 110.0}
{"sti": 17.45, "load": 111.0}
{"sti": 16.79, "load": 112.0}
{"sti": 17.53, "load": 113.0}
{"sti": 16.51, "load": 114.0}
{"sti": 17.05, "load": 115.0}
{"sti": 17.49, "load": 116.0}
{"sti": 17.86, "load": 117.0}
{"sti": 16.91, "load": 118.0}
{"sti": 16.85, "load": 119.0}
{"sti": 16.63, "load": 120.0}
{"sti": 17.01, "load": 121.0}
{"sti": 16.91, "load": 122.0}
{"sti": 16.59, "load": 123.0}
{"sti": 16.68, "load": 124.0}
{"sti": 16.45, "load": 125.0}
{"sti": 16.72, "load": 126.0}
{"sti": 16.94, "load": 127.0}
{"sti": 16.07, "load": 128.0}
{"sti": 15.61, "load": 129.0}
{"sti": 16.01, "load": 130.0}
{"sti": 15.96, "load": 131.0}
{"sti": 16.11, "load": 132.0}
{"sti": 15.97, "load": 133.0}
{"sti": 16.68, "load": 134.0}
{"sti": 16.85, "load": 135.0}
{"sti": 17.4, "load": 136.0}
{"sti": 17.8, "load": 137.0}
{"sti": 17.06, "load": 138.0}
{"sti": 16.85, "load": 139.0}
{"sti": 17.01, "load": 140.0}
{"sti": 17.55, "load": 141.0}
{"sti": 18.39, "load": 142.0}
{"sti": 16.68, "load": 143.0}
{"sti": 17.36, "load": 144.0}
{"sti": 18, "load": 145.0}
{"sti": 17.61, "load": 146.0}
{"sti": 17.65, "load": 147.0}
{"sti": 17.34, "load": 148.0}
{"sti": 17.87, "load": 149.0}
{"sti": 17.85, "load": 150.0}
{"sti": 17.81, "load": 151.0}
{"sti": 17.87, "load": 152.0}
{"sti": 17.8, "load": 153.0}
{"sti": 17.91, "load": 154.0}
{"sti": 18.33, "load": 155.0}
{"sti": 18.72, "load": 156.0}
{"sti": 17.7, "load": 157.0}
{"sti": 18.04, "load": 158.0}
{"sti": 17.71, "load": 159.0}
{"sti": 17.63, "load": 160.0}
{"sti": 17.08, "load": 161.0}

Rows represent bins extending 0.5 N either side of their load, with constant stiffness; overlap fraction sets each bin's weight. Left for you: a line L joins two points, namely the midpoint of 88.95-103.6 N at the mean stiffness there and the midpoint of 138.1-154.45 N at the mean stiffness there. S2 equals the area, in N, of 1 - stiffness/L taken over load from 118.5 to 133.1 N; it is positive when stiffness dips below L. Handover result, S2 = 0.6 N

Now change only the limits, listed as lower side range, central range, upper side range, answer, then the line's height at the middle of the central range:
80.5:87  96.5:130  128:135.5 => -0.9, 16.3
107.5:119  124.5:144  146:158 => 0.9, 17.5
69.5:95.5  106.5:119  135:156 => 0.0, 17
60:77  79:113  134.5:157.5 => -0.1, 16.6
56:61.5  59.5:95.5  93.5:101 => 0.0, 16.3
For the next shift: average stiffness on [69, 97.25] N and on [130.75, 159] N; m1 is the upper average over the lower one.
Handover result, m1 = 1.06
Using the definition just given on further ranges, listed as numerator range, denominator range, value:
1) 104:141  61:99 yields 1.03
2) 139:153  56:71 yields 1.09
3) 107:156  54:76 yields 1.06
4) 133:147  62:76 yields 1.08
